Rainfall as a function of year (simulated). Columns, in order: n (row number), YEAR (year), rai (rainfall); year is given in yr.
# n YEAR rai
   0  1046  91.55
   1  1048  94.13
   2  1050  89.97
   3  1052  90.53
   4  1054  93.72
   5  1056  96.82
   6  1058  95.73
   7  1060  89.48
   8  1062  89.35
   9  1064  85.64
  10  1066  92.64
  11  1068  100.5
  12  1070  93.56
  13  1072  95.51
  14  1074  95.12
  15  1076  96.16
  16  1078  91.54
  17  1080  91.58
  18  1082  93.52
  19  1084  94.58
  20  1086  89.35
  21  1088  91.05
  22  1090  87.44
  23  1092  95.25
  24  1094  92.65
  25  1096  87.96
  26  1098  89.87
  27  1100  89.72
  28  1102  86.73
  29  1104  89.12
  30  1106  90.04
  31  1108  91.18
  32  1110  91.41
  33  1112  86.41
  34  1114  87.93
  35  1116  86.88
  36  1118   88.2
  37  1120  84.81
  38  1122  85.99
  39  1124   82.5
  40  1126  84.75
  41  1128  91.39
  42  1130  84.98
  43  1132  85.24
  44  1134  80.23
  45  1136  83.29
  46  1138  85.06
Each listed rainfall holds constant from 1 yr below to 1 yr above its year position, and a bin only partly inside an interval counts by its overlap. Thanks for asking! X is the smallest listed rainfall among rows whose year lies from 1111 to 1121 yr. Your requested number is 84.81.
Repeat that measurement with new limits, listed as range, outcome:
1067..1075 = 93.56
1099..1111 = 86.73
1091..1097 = 87.96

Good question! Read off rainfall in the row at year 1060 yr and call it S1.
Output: 89.48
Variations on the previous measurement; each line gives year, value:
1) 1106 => 90.04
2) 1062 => 89.35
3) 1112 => 86.41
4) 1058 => 95.73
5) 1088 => 91.05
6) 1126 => 84.75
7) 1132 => 85.24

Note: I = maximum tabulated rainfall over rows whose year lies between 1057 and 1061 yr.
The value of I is 95.73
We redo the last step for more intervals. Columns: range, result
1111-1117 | 87.93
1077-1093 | 95.25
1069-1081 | 96.16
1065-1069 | 100.5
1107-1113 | 91.41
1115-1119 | 88.2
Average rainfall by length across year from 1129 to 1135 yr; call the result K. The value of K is 83.5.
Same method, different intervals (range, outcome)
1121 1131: 85.9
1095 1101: 89.2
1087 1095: 91.6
